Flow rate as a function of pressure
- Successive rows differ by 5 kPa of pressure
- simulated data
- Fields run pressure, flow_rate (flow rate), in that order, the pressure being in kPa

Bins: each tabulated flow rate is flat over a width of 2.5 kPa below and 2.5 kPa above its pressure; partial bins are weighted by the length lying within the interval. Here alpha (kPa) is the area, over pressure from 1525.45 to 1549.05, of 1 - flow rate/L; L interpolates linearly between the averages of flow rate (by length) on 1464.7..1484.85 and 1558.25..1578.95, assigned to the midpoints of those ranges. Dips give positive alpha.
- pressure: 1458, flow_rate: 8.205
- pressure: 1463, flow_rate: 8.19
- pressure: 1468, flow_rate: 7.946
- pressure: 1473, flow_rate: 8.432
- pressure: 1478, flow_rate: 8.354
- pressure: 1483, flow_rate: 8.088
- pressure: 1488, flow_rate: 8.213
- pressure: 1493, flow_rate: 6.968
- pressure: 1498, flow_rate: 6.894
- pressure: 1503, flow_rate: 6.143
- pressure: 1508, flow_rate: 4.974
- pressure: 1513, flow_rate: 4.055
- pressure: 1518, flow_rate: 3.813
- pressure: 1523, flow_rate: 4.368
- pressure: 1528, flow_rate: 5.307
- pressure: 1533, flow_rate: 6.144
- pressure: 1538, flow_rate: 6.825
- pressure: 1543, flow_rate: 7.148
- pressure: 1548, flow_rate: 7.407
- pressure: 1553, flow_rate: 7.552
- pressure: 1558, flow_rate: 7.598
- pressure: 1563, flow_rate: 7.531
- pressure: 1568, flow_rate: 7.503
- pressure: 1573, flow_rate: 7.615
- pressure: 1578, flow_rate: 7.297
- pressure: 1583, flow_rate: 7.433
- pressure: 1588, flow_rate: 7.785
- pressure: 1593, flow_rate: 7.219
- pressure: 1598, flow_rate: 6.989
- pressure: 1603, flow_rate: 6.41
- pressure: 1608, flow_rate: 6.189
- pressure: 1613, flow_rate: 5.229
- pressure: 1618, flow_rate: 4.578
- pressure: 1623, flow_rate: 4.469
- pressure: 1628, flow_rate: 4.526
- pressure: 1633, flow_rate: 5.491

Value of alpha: 3.7 kPa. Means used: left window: 8.21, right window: 7.51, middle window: 6.51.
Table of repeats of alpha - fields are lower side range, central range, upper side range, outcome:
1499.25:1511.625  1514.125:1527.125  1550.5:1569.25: 4.0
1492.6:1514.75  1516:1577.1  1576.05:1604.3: -0.8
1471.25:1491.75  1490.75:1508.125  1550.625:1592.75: 3.6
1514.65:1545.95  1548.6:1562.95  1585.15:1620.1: -4.1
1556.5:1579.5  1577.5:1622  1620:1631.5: -4.0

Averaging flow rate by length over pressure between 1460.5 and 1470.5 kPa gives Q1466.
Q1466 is 8.07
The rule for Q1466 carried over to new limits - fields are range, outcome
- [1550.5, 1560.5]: 7.58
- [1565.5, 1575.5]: 7.56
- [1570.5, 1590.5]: 7.53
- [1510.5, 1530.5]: 4.39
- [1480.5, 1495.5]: 7.76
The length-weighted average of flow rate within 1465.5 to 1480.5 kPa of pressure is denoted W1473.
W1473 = 8.24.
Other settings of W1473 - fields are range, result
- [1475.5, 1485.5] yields 8.22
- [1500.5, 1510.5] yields 5.56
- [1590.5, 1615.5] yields 6.41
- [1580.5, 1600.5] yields 7.36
